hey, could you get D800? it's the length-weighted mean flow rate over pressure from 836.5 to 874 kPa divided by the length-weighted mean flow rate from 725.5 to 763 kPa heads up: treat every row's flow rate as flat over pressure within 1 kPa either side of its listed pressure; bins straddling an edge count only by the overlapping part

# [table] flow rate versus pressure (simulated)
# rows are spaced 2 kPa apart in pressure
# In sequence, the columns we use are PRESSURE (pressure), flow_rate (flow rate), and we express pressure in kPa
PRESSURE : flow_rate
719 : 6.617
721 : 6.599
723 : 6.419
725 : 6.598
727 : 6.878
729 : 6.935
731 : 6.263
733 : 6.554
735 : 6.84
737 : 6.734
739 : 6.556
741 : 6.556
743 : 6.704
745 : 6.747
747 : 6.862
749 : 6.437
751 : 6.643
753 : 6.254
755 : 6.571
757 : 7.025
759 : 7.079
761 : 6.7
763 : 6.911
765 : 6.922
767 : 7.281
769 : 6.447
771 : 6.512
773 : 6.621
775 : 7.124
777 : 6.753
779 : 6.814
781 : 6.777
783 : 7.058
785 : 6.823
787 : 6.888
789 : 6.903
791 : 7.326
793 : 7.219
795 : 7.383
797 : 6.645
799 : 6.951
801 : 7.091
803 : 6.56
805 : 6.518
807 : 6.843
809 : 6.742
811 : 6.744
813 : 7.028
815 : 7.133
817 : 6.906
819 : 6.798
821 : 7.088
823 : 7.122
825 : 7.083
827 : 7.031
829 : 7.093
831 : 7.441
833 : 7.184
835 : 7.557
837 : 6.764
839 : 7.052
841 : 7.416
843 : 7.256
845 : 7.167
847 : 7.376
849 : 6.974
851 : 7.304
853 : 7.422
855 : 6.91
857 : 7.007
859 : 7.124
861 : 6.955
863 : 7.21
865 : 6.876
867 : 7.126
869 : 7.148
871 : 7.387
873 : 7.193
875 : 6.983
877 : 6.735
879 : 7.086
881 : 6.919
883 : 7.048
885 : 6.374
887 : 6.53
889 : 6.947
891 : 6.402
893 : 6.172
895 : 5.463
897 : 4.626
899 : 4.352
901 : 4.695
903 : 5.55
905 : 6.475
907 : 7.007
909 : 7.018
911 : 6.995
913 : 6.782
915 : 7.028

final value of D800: 1.07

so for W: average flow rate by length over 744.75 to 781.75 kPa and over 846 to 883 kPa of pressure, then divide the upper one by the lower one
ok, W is 1.05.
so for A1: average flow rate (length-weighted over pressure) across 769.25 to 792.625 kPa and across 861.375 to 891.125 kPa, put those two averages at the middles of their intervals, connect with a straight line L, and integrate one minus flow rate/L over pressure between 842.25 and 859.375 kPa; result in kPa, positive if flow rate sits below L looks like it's -0.6 kPa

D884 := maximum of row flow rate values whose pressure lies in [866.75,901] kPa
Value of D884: 7.387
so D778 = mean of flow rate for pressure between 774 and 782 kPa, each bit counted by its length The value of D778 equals 6.87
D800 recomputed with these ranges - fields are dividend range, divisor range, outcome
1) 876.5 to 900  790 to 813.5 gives 0.90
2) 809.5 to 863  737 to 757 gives 1.07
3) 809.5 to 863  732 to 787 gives 1.05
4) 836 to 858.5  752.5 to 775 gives 1.05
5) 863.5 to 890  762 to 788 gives 1.02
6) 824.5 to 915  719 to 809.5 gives 1.00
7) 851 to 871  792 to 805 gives 1.02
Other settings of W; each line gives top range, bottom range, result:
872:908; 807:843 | 0.88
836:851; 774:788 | 1.04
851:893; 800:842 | 0.99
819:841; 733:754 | 1.08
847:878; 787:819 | 1.02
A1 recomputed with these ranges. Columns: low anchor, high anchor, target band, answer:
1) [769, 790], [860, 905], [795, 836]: -1.9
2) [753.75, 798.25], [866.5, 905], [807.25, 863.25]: -4.2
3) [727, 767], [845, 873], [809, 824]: 0.0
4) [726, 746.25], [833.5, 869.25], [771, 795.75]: -0.3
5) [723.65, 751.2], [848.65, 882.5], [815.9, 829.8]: -0.2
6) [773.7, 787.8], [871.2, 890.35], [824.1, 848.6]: -1.1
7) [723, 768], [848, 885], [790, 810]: -0.2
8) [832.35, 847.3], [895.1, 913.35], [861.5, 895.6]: -2.1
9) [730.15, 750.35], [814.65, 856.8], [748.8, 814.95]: 0.1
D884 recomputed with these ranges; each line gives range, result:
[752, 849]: 7.557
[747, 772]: 7.281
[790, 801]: 7.383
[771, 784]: 7.124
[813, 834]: 7.441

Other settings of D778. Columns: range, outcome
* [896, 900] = 4.49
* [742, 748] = 6.77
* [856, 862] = 7.03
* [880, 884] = 6.98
